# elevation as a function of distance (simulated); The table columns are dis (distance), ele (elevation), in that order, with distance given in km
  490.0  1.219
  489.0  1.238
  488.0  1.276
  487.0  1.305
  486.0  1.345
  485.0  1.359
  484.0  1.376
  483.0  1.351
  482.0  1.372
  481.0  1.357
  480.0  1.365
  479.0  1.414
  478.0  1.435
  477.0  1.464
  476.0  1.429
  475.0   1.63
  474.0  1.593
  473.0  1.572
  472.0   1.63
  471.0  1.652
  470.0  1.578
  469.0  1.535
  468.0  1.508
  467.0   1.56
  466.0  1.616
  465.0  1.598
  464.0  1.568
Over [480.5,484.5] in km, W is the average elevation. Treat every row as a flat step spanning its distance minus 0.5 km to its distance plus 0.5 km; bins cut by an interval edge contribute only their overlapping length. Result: 1.36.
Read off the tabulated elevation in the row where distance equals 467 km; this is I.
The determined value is 1.56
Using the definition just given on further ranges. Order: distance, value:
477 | 1.464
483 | 1.351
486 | 1.345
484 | 1.376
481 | 1.357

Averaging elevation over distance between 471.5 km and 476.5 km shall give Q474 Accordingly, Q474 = 1.57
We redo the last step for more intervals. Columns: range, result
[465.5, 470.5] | 1.56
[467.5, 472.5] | 1.58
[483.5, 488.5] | 1.33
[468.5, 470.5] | 1.56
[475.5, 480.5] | 1.42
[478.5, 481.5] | 1.38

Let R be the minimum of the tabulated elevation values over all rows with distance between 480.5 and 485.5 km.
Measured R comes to 1.351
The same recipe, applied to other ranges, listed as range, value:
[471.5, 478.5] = 1.429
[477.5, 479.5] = 1.414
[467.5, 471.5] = 1.508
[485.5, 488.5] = 1.276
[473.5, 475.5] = 1.593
